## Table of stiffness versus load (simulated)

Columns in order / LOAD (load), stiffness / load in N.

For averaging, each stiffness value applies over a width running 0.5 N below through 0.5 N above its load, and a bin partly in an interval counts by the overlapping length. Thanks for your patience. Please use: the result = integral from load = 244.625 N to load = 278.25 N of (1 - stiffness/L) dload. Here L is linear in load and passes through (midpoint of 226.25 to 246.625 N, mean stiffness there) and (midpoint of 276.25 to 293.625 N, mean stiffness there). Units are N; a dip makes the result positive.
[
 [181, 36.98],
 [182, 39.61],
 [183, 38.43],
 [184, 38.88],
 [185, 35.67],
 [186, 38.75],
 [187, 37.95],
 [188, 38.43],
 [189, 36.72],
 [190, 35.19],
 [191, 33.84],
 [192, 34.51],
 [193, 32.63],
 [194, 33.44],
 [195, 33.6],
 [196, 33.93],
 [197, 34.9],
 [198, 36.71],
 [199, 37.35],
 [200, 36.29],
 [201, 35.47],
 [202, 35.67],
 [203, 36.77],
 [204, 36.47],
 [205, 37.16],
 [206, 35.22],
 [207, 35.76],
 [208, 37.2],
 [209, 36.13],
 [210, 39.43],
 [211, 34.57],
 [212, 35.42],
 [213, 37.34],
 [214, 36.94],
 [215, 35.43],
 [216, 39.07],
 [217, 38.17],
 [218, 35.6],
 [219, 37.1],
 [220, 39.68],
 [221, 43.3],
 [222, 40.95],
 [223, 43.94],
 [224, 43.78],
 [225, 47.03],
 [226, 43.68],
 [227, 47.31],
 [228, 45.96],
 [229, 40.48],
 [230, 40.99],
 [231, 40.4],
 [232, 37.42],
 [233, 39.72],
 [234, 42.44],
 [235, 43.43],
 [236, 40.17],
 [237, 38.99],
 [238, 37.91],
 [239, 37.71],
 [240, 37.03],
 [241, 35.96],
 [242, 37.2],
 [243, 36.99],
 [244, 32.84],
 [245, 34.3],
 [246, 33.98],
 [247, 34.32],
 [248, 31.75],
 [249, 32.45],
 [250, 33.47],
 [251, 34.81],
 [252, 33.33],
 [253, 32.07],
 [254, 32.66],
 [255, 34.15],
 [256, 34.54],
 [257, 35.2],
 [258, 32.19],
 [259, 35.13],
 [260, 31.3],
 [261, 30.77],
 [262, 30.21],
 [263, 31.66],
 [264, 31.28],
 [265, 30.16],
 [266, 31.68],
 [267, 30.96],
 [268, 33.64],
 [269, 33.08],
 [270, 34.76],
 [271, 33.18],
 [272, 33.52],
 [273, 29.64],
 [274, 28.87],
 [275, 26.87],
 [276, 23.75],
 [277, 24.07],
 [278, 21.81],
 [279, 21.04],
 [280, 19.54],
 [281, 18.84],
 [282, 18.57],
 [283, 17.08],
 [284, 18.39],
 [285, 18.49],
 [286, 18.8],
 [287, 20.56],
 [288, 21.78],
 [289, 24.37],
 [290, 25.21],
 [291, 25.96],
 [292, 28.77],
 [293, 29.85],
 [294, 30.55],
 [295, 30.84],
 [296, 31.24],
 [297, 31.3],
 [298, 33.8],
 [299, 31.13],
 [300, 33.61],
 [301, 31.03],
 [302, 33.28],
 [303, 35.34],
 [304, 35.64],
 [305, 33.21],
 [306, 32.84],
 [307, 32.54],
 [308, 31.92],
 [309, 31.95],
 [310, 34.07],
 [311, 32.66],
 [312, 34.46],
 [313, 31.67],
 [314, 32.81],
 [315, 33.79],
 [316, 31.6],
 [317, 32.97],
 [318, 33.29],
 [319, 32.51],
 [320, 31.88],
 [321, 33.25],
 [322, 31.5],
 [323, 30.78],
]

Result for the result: -1.7 N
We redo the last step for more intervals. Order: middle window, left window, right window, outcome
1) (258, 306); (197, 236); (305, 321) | 9.0 N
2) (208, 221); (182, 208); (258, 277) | -1.0 N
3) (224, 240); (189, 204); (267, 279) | -4.5 N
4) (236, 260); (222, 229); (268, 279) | 1.5 N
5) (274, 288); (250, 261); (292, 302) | 4.9 N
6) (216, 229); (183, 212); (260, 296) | -3.5 N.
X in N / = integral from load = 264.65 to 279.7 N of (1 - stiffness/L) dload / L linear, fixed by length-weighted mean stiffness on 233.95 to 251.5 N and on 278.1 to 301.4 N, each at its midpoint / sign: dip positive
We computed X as 0.2 N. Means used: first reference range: 36.3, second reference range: 25.2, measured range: 29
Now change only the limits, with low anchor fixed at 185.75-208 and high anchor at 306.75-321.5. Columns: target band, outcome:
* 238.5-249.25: -0.1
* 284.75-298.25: 2.7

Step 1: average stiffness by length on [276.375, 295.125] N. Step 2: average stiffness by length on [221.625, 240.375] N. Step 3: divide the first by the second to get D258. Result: 0.55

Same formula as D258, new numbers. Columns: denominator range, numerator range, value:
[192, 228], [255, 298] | 0.73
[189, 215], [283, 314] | 0.82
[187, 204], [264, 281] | 0.80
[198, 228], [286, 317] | 0.80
